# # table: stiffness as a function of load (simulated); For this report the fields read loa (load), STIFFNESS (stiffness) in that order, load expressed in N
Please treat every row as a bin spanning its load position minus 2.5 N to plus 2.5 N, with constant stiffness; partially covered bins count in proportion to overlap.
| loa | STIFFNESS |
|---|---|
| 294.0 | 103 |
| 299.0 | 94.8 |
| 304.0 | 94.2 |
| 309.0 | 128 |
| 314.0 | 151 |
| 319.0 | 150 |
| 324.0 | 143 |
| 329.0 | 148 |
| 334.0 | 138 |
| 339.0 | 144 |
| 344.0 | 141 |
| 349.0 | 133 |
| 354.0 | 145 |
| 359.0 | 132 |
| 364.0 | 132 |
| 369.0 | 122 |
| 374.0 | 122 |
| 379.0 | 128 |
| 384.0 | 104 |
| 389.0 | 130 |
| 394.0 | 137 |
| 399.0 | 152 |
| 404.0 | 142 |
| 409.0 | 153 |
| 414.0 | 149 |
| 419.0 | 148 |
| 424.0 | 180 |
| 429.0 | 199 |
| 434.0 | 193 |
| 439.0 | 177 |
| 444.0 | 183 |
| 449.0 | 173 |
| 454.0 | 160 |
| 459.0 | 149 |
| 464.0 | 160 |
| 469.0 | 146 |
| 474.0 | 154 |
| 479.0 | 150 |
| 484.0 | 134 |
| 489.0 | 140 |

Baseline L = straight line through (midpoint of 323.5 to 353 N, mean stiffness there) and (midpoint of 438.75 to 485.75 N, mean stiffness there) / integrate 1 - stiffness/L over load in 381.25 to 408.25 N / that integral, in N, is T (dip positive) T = 2.7 N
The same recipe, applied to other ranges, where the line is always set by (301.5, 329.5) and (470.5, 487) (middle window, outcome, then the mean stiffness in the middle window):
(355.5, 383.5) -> 2.48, 126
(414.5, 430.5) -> -3.25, 171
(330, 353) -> -0.57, 140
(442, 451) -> -2.15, 178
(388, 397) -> 0.31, 135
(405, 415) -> -0.62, 150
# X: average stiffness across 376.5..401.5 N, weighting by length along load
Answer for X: 130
